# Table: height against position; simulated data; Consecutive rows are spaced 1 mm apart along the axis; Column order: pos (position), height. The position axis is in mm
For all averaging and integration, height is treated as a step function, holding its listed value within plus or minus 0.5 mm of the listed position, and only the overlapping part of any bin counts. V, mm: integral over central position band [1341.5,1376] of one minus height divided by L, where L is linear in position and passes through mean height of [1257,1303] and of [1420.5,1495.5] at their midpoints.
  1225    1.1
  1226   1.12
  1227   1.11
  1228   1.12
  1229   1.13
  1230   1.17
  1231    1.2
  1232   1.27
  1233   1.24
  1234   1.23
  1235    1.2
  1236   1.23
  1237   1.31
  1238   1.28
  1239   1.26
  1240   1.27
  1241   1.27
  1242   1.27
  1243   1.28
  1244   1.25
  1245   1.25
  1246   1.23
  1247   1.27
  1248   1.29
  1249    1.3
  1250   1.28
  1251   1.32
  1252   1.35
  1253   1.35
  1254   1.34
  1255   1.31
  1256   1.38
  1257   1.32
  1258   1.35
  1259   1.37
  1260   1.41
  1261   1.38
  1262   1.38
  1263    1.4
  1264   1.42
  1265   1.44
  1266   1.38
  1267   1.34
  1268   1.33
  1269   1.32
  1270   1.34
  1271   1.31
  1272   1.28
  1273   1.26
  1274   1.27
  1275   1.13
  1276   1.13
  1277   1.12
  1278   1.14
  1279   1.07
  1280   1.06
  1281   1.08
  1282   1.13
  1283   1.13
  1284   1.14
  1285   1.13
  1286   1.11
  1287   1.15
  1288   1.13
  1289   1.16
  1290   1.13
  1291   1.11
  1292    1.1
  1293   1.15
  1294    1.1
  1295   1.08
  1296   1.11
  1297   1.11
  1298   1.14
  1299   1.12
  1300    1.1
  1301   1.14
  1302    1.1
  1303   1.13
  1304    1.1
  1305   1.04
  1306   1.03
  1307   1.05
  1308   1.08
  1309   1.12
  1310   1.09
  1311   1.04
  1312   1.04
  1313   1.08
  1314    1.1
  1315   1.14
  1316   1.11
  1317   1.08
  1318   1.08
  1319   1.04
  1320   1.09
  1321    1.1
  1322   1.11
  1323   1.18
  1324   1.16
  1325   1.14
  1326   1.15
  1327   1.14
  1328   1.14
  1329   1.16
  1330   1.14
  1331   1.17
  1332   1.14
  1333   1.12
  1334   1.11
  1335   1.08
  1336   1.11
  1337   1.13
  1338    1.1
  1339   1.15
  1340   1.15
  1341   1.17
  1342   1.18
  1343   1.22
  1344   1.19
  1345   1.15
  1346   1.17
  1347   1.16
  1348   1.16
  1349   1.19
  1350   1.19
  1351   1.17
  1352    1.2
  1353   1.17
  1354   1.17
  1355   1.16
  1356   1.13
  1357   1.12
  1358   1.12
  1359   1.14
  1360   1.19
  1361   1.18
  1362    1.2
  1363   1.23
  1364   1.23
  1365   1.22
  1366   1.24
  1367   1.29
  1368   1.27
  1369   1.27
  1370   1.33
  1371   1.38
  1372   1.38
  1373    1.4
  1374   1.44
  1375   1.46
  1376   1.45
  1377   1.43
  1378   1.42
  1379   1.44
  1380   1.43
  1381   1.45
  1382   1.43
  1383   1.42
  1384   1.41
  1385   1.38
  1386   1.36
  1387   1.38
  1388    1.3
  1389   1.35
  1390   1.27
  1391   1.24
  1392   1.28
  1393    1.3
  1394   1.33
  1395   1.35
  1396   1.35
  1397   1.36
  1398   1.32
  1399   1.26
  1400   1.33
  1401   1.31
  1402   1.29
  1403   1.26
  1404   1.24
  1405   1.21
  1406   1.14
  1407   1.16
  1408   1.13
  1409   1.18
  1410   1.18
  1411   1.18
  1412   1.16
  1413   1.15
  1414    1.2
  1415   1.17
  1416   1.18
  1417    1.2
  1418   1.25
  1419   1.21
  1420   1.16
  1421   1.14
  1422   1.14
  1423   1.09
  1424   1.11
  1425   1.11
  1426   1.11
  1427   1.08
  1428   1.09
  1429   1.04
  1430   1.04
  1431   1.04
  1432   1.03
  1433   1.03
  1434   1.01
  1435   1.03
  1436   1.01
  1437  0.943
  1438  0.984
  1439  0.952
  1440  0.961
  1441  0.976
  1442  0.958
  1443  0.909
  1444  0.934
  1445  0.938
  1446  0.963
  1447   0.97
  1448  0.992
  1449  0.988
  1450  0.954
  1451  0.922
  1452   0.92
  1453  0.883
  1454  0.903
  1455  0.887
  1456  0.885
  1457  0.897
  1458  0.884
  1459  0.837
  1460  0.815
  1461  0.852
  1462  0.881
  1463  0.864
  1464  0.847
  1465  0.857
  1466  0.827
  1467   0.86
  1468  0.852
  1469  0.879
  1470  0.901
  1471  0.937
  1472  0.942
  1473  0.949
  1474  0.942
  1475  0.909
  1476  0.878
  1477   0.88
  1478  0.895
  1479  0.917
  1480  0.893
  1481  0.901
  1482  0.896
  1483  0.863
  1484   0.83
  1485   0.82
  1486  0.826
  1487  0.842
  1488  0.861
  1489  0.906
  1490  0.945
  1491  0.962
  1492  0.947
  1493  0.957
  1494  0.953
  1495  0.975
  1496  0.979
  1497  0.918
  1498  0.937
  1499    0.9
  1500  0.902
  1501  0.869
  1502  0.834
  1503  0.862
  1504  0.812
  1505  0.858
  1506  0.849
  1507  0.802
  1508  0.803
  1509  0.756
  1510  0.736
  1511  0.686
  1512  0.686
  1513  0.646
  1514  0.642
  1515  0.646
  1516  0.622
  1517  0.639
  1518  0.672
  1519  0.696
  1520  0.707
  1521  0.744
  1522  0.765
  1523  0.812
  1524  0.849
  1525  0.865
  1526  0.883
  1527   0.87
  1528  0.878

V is -4.5 mm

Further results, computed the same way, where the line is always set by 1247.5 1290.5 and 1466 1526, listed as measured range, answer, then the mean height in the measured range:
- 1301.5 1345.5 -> 1.57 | 1.12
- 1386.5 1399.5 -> -3.58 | 1.31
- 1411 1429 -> -3.05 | 1.15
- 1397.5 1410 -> -2.75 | 1.23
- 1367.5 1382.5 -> -4.72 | 1.4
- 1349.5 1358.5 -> -0.46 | 1.16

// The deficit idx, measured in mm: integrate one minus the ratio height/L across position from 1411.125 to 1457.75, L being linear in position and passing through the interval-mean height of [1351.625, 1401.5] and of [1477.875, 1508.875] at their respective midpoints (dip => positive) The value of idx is 2.85 mm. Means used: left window 1.31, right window 0.886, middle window 1.03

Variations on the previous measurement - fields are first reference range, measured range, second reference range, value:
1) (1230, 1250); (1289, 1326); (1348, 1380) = 4.68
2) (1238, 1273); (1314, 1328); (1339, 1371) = 1.37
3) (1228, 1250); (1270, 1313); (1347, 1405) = 4.73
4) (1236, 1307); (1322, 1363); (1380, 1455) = 1.10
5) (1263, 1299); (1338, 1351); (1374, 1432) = 0.55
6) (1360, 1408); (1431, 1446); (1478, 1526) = 1.57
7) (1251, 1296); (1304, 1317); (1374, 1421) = 1.83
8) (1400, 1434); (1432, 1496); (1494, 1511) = 4.75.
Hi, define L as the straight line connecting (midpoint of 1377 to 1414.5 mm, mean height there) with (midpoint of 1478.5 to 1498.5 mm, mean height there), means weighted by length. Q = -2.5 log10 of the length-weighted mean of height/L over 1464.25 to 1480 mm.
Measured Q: 0.09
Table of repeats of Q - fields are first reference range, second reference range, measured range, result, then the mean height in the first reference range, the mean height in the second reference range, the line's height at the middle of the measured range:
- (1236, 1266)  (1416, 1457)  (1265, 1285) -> 0.061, 1.32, 1.02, 1.28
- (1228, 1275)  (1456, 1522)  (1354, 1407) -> -0.234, 1.3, 0.844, 1.05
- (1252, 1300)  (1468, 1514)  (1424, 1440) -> -0.071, 1.23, 0.869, 0.967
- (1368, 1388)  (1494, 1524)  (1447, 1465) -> 0.157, 1.4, 0.789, 1.03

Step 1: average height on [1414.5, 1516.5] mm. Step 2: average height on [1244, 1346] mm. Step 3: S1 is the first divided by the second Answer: 0.8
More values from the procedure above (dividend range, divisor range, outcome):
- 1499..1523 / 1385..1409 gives 0.59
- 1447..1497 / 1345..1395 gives 0.70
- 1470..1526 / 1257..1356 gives 0.72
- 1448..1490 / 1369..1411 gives 0.67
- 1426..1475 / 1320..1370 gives 0.81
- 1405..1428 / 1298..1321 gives 1.06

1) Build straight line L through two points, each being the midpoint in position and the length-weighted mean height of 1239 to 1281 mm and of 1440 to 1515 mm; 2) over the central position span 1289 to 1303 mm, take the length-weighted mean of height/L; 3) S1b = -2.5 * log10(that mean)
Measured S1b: 0.10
